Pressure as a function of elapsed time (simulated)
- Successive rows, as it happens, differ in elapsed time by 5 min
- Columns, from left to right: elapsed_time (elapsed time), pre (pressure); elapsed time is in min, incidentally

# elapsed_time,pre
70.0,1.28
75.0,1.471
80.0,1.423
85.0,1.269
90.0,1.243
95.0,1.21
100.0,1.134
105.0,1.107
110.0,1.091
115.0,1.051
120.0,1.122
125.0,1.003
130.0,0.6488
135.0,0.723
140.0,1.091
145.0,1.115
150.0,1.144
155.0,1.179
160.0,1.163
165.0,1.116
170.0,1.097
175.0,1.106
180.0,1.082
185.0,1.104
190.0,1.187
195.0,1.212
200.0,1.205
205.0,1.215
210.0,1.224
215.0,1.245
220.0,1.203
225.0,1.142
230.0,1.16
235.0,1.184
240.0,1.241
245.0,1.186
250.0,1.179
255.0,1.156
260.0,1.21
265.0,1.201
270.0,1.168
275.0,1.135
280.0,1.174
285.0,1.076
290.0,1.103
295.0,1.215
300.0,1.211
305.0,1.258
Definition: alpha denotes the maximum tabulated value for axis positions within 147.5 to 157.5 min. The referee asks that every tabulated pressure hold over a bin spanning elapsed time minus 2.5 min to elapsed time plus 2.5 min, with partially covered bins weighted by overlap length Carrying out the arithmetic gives 1.179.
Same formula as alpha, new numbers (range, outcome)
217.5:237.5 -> 1.203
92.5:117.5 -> 1.21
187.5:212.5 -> 1.224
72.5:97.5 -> 1.471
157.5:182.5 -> 1.163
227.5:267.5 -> 1.241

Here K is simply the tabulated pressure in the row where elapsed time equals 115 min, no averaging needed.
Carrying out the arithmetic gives 1.051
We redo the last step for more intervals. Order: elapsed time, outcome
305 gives 1.258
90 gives 1.243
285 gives 1.076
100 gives 1.134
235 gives 1.184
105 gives 1.107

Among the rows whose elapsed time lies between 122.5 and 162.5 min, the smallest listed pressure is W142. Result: 0.6488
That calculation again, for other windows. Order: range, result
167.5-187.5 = 1.082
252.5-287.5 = 1.076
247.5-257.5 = 1.156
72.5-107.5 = 1.107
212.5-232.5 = 1.142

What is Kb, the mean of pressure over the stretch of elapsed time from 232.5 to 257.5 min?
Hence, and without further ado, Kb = 1.19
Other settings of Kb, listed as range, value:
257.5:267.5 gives 1.21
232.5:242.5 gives 1.21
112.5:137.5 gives 0.91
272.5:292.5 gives 1.12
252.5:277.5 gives 1.17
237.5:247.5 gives 1.21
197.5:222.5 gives 1.22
